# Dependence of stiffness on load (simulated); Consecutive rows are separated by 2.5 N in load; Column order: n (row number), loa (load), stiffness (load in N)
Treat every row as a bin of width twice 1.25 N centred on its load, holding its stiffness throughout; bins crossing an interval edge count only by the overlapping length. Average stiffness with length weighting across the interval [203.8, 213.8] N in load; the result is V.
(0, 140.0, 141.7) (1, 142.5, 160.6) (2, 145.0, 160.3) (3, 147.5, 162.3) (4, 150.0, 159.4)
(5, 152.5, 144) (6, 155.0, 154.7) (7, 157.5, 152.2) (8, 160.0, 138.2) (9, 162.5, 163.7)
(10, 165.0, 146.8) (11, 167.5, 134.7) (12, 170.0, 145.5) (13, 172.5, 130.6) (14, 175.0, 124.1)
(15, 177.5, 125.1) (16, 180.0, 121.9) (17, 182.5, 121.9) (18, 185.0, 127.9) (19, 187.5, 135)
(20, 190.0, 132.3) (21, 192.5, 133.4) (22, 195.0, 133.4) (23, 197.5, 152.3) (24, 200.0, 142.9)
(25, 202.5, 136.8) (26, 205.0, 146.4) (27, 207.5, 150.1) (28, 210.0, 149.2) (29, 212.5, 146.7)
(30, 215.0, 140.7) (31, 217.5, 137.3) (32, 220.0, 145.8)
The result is 148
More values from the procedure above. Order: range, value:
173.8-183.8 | 123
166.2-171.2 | 140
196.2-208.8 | 146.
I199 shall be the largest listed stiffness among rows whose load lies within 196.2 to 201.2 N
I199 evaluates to 152.3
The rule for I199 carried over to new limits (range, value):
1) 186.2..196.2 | 135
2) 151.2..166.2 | 163.7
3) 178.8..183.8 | 121.9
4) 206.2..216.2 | 150.1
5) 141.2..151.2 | 162.3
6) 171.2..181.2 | 130.6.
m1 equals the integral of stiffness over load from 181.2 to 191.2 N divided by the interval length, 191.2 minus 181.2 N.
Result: 129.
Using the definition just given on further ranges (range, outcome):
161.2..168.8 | 148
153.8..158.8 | 153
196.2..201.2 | 148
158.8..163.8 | 151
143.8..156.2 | 156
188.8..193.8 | 133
